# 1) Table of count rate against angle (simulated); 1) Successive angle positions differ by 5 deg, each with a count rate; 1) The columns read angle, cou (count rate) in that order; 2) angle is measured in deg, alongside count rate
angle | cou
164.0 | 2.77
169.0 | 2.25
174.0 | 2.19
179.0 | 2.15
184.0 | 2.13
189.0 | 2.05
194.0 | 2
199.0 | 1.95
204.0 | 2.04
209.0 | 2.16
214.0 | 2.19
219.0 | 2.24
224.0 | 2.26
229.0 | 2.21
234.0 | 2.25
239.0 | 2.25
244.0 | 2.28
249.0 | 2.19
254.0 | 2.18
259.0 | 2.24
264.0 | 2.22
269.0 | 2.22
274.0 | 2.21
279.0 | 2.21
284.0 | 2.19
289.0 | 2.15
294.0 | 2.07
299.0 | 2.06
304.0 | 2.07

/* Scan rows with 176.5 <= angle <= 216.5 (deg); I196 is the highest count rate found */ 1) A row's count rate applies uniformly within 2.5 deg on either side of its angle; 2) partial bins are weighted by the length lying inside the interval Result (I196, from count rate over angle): 2.19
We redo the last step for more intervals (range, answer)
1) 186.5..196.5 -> 2.05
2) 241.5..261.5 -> 2.28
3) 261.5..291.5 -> 2.22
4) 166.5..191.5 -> 2.25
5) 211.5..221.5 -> 2.24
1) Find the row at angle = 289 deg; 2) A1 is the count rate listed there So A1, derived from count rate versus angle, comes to 2.15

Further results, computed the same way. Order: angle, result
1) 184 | 2.13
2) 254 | 2.18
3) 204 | 2.04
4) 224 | 2.26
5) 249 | 2.19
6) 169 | 2.25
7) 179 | 2.15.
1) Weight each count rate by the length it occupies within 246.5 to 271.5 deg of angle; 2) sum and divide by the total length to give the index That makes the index 2.21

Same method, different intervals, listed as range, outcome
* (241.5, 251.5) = 2.23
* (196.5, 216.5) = 2.08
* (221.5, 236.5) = 2.24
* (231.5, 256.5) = 2.23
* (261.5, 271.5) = 2.22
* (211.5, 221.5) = 2.21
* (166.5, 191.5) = 2.15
